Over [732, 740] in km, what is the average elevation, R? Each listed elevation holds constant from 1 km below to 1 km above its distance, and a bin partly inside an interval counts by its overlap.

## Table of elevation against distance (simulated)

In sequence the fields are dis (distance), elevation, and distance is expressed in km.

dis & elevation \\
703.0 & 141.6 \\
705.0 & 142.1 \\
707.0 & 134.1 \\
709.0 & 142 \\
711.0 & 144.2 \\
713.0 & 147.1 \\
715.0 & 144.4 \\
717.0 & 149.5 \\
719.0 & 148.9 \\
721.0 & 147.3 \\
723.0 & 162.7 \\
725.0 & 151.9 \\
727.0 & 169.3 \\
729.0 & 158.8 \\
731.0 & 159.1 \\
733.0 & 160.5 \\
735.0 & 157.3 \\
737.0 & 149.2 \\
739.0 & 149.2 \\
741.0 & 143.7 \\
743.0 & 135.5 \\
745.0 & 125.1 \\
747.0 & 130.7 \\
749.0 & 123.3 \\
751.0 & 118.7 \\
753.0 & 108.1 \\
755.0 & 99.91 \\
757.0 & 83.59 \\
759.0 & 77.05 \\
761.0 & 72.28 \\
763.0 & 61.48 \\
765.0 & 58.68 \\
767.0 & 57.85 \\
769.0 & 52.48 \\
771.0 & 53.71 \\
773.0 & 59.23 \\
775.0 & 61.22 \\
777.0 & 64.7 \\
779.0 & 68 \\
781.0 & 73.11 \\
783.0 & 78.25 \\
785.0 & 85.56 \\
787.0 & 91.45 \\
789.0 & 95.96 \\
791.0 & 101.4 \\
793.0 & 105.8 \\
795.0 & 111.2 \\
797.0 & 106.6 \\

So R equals 154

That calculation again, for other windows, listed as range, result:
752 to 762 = 88.2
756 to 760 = 80.3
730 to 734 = 160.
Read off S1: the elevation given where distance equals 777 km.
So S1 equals 64.7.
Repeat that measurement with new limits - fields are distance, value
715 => 144.4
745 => 125.1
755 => 99.91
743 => 135.5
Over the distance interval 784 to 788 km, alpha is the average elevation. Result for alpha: 88.5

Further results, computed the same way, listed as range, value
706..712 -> 140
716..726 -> 152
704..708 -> 138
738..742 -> 146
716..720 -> 149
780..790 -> 84.9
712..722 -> 147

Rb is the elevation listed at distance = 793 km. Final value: 105.8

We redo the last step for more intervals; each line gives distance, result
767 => 57.85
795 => 111.2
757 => 83.59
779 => 68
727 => 169.3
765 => 58.68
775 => 61.22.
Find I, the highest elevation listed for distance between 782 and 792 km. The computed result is 101.4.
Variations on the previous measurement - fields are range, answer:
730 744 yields 160.5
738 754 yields 149.2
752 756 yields 108.1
